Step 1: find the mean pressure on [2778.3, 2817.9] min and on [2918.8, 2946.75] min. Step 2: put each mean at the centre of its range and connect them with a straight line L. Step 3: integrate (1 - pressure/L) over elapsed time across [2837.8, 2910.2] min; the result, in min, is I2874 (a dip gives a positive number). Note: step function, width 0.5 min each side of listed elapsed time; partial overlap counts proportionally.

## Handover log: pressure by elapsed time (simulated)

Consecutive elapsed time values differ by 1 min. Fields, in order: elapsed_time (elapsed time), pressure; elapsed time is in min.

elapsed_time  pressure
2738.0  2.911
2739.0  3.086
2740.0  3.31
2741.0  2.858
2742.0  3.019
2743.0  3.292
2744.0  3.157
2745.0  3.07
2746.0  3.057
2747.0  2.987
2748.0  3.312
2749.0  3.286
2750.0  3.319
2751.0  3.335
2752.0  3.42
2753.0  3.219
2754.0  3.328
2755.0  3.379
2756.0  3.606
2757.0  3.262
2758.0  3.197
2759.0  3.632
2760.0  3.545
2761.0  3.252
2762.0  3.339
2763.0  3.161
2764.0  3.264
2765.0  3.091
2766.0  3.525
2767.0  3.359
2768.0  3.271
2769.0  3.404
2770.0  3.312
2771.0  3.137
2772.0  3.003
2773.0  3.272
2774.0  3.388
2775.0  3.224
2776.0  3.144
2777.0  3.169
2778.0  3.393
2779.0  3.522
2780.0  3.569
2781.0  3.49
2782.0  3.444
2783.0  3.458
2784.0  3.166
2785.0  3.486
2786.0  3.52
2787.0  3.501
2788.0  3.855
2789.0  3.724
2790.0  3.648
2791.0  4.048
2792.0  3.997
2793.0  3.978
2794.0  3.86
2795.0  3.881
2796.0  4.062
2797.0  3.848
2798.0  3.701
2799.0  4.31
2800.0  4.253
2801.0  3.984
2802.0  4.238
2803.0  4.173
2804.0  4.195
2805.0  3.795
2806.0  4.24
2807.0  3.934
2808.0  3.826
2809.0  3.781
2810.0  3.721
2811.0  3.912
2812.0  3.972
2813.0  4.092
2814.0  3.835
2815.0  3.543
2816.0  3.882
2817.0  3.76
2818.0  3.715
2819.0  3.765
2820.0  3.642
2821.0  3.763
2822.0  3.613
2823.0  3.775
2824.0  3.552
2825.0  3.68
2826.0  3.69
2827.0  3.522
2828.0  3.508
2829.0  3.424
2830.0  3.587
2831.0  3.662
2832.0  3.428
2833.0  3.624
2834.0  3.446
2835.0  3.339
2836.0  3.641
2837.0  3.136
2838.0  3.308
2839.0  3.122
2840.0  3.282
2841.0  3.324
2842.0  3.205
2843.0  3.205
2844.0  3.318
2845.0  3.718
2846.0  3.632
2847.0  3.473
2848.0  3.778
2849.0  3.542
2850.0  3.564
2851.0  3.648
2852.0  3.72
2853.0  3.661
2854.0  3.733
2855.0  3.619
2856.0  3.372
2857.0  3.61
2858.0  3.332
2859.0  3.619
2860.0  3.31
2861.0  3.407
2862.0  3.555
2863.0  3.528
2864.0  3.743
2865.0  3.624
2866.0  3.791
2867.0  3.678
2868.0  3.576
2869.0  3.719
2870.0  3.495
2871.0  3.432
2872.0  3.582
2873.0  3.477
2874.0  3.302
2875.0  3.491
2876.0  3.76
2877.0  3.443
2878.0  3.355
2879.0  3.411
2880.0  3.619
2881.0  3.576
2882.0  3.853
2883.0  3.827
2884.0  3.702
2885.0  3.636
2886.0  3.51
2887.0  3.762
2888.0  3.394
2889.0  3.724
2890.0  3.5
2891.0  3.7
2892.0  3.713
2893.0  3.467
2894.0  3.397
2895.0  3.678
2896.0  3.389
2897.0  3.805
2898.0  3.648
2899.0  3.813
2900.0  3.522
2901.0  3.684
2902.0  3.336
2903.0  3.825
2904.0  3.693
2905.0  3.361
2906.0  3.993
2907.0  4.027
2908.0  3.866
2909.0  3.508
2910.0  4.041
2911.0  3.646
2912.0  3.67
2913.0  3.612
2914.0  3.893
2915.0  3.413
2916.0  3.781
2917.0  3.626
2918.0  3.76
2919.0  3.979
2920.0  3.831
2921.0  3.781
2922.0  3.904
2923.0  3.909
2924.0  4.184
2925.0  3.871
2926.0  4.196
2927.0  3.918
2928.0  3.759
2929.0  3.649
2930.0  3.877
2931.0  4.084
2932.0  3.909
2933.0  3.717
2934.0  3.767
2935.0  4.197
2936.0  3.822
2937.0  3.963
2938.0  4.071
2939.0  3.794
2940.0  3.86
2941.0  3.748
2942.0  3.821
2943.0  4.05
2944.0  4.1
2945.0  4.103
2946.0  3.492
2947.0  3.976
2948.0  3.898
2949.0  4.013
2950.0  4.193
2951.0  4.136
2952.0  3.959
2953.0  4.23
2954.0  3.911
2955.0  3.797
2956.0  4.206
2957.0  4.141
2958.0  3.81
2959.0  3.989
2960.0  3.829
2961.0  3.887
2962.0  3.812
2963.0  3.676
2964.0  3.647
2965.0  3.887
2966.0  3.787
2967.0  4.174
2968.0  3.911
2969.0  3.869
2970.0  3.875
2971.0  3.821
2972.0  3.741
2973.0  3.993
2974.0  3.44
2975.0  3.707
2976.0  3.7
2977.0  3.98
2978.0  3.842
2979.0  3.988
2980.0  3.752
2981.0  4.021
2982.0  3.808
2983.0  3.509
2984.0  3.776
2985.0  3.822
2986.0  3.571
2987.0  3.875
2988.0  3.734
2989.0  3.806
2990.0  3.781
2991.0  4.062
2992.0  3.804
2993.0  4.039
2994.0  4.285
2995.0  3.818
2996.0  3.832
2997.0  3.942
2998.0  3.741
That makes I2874 5.5 min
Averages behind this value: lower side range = 3.82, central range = 3.57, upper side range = 3.91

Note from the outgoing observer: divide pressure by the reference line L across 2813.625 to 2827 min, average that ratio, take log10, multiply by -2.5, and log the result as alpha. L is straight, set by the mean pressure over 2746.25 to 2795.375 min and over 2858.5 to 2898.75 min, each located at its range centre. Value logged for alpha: -0.06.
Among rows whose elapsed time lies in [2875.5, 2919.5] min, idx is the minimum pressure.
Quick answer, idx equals 3.336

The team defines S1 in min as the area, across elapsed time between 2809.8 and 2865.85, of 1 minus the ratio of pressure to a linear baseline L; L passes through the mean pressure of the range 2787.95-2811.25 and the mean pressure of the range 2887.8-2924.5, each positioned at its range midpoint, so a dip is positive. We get 4.3 min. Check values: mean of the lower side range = 3.96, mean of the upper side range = 3.71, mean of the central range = 3.58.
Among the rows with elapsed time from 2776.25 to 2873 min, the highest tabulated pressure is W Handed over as 4.31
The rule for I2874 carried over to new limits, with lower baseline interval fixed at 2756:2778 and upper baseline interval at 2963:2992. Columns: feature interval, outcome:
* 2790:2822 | -5.0 min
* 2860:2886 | -0.2 min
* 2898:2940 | -1.6 min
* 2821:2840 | -0.3 min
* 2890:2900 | 0.0 min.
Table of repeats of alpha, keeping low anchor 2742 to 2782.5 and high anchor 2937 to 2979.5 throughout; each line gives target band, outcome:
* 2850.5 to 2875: 0.01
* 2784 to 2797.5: -0.12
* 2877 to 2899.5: 0.02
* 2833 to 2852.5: 0.03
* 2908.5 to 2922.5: 0.01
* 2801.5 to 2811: -0.16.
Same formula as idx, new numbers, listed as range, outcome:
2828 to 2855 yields 3.122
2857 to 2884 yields 3.302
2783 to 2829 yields 3.166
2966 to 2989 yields 3.44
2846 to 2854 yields 3.473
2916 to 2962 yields 3.492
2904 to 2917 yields 3.361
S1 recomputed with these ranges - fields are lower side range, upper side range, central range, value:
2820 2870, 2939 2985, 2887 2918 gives 0.4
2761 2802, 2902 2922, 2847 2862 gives 0.4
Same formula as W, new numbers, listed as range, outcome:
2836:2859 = 3.778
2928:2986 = 4.23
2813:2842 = 4.092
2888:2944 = 4.197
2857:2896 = 3.853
